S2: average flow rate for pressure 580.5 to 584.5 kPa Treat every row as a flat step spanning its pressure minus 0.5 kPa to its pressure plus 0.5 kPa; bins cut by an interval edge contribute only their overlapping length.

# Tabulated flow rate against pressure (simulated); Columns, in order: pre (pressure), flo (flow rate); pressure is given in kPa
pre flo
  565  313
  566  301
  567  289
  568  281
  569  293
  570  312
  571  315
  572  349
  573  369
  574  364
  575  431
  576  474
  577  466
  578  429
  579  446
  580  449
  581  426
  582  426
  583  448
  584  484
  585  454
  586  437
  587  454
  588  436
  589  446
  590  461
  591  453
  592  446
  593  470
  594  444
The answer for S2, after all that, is 446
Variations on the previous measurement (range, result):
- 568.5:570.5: 302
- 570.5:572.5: 332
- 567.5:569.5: 287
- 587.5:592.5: 448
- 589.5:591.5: 457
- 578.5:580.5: 448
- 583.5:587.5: 457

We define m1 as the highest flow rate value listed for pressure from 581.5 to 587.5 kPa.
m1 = 484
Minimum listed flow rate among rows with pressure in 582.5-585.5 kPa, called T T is 448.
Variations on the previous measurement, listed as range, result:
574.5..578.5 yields 429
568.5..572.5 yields 293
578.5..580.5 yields 446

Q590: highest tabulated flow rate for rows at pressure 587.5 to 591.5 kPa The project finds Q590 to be 461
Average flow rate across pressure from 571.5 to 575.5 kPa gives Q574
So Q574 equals 378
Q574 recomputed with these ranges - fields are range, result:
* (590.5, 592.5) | 450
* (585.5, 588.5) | 442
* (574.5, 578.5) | 450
